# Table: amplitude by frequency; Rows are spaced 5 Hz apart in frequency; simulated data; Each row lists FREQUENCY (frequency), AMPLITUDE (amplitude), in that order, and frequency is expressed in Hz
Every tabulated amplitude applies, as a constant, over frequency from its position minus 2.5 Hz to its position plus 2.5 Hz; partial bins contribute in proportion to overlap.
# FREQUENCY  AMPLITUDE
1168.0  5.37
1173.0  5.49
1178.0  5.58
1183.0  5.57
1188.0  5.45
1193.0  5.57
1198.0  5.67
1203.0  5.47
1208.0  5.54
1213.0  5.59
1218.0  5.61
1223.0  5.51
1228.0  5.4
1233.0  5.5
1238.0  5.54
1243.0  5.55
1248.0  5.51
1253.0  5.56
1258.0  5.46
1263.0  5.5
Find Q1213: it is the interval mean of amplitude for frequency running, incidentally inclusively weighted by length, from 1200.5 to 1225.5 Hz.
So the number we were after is 5.54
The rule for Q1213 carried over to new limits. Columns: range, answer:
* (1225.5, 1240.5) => 5.48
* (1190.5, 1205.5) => 5.57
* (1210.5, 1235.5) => 5.52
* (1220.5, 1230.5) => 5.46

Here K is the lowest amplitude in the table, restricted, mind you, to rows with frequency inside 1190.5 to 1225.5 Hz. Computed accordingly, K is 5.47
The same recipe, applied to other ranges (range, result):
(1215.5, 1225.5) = 5.51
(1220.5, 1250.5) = 5.4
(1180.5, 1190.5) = 5.45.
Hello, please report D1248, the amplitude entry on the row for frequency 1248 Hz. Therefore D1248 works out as 5.51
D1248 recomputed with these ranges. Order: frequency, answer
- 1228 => 5.4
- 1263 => 5.5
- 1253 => 5.56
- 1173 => 5.49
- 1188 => 5.45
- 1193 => 5.57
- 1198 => 5.67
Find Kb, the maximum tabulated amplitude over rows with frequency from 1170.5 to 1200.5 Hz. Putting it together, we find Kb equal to 5.67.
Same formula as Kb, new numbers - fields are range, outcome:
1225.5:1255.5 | 5.56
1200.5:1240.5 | 5.61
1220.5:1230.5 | 5.51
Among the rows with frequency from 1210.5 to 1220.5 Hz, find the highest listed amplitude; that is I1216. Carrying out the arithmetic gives 5.61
